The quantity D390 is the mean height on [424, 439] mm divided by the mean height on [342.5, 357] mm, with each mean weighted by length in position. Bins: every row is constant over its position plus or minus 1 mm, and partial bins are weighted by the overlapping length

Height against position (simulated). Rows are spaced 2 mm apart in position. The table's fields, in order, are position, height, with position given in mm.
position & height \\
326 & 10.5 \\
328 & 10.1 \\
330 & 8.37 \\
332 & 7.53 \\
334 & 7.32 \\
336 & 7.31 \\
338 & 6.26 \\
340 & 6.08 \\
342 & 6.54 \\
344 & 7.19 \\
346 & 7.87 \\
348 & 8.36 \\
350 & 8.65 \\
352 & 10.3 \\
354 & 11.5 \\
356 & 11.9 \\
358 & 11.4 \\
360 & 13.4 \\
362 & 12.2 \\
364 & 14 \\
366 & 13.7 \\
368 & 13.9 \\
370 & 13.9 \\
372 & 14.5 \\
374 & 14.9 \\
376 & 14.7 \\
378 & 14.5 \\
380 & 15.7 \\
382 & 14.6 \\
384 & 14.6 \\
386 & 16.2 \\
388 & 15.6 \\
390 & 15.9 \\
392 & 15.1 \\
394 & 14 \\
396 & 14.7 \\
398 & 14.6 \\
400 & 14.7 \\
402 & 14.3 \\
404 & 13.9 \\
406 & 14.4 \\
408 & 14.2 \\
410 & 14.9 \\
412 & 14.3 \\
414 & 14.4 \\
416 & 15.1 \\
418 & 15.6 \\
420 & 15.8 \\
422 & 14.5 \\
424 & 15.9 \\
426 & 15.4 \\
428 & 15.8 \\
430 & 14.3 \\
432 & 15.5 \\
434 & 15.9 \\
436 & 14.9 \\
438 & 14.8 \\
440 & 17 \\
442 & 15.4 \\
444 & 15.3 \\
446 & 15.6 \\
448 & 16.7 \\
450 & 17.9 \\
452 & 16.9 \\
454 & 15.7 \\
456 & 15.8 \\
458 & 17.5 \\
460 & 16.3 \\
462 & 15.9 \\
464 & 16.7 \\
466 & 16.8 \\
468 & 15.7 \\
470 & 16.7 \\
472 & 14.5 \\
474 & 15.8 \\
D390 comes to 1.6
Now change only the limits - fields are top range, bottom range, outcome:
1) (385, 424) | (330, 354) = 1.91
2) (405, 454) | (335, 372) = 1.49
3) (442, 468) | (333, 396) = 1.36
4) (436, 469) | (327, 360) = 1.87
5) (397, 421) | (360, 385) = 1.03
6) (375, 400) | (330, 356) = 1.86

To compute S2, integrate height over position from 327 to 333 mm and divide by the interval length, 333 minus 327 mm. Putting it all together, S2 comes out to 8.67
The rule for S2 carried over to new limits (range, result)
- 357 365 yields 12.8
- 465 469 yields 16.2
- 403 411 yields 14.3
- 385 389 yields 15.9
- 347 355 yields 9.7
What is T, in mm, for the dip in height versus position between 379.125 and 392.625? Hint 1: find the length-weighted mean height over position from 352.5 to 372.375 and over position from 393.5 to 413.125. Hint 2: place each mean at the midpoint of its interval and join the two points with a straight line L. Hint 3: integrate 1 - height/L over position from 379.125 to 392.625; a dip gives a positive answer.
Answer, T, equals -1.6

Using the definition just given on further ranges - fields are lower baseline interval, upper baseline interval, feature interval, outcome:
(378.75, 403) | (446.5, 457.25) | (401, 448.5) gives 2.2 mm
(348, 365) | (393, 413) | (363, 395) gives -4.6 mm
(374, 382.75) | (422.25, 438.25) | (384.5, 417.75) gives 0.6 mm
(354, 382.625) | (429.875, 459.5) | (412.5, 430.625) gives 0.1 mm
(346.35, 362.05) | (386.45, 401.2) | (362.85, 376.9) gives -2.0 mm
